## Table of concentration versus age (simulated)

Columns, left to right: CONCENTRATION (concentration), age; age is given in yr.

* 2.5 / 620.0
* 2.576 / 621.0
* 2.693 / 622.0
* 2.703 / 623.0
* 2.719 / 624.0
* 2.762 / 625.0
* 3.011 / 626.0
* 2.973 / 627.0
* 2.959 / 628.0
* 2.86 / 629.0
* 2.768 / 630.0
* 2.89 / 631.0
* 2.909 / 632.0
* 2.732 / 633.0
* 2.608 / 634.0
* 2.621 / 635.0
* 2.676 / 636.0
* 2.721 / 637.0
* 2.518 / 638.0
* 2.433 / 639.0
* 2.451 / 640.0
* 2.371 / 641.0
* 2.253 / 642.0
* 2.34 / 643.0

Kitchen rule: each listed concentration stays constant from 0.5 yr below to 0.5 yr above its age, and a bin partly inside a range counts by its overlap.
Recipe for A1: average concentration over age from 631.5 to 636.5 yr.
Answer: 2.71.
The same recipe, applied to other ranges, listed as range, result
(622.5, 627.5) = 2.83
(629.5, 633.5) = 2.82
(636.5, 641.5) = 2.5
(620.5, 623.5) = 2.66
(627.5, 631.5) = 2.87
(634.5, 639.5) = 2.59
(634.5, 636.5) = 2.65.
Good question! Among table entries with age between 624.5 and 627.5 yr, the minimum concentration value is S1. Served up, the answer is 2.762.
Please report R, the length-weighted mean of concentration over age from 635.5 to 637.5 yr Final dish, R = 2.7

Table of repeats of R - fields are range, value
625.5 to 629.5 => 2.95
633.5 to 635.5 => 2.61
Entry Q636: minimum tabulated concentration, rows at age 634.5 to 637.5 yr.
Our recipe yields 2.621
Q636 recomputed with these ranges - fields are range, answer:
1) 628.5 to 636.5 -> 2.608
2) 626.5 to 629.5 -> 2.86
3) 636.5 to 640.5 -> 2.433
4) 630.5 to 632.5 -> 2.89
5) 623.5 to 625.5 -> 2.719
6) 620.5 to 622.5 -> 2.576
